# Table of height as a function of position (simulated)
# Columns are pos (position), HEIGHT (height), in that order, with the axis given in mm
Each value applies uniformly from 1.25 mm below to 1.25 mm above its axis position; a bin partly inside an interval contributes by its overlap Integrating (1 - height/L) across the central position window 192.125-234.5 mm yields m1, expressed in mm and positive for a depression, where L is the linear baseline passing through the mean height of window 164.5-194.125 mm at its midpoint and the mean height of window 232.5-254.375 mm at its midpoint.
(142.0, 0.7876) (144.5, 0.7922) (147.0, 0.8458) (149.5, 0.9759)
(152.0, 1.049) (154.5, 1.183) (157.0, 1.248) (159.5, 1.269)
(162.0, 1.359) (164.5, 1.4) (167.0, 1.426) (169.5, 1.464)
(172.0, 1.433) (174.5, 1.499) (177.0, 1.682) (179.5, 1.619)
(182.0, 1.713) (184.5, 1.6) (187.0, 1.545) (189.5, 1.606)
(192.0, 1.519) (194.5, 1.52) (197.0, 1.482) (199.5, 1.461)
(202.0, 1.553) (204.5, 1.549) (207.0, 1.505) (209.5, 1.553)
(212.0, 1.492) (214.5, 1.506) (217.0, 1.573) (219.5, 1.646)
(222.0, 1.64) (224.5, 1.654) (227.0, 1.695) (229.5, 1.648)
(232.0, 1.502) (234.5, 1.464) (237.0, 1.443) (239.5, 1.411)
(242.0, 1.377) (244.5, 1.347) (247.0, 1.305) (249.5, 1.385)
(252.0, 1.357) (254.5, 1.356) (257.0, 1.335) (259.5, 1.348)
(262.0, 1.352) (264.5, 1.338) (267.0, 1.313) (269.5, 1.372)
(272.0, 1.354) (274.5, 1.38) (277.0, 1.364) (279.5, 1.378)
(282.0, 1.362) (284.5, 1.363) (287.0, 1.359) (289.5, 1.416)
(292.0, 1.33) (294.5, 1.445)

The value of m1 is -2.8 mm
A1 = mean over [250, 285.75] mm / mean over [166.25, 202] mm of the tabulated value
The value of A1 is 0.9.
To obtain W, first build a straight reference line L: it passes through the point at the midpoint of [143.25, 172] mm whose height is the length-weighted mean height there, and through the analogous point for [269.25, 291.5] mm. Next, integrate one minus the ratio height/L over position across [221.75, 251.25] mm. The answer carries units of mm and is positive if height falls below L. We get -3.97 mm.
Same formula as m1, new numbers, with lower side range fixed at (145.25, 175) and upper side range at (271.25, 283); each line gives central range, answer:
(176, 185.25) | -2.81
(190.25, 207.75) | -3.08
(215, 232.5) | -4.12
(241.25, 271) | -0.03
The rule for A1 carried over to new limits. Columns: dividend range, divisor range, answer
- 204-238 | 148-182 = 1.15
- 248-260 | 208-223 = 0.87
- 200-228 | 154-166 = 1.21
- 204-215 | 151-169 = 1.18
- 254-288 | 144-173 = 1.12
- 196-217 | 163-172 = 1.06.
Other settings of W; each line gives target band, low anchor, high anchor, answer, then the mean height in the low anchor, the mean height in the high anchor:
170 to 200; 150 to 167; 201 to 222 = -3.4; 1.25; 1.55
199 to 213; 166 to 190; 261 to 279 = -0.2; 1.56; 1.35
